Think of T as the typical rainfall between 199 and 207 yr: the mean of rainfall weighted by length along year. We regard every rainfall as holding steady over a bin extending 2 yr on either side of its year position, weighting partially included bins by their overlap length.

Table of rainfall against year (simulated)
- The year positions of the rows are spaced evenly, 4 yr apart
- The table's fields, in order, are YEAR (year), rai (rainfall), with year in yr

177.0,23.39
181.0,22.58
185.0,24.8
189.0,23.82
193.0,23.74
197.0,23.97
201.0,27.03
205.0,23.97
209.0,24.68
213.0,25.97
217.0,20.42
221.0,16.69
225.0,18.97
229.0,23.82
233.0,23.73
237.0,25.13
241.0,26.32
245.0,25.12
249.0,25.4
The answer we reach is 25.5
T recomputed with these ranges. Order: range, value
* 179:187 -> 23.7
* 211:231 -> 21.2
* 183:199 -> 24.1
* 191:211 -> 24.7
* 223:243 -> 23.6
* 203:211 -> 24.3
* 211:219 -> 23.2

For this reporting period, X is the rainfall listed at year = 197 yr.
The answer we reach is 23.97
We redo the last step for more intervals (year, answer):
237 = 25.13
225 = 18.97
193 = 23.74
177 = 23.39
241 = 26.32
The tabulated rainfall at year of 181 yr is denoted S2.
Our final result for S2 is 22.58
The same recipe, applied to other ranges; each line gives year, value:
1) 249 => 25.4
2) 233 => 23.73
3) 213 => 25.97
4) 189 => 23.82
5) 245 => 25.12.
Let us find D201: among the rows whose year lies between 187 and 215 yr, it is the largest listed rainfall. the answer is 27.03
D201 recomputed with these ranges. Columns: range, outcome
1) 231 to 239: 25.13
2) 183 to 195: 24.8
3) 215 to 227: 20.42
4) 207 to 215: 25.97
